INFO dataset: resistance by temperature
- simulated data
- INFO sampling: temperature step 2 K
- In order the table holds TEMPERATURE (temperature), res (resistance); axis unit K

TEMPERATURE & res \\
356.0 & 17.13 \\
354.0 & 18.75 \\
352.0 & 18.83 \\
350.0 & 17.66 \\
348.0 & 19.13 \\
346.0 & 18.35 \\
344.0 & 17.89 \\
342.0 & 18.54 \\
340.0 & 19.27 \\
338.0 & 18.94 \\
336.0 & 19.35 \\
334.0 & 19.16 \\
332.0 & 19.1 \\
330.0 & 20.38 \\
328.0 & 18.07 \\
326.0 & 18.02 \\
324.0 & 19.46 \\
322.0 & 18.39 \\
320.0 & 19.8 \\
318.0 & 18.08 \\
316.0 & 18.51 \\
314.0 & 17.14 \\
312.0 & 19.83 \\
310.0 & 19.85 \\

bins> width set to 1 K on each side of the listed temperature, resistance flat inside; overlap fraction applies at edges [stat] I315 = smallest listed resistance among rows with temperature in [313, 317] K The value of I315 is 17.14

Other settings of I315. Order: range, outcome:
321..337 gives 18.02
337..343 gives 18.54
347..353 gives 17.66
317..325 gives 18.08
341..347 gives 17.89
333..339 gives 18.94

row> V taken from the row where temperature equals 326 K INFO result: 18.02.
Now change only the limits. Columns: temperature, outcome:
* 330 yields 20.38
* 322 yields 18.39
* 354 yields 18.75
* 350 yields 17.66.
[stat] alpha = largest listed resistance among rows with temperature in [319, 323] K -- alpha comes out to 19.8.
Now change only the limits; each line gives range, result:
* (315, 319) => 18.51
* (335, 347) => 19.35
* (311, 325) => 19.83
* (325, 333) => 20.38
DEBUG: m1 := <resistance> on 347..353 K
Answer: 18.5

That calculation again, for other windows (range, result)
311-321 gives 18.7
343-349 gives 18.5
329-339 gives 19.4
